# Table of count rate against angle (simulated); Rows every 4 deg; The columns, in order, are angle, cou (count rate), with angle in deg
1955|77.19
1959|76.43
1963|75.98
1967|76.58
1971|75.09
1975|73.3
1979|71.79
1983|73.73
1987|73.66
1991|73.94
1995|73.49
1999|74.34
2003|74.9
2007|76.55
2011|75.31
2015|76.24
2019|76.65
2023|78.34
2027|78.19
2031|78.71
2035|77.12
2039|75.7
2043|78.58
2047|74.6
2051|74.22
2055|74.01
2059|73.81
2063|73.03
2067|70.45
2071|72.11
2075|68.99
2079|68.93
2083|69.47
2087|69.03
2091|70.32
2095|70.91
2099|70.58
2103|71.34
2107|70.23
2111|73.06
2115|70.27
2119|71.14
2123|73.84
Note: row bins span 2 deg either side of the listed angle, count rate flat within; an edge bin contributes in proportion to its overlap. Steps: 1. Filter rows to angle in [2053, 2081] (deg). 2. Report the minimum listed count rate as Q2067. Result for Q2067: 68.93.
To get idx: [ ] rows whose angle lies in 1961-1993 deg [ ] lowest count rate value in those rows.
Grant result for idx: 71.79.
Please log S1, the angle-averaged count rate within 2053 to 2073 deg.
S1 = 72.7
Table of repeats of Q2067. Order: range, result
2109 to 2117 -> 70.27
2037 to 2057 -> 74.01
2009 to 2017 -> 75.31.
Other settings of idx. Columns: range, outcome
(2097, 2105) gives 70.58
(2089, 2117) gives 70.23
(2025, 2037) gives 77.12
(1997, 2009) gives 74.34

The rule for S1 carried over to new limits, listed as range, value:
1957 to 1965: 76.2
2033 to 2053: 76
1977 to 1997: 73.3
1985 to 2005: 74.1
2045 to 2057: 74.3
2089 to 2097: 70.6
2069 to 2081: 70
